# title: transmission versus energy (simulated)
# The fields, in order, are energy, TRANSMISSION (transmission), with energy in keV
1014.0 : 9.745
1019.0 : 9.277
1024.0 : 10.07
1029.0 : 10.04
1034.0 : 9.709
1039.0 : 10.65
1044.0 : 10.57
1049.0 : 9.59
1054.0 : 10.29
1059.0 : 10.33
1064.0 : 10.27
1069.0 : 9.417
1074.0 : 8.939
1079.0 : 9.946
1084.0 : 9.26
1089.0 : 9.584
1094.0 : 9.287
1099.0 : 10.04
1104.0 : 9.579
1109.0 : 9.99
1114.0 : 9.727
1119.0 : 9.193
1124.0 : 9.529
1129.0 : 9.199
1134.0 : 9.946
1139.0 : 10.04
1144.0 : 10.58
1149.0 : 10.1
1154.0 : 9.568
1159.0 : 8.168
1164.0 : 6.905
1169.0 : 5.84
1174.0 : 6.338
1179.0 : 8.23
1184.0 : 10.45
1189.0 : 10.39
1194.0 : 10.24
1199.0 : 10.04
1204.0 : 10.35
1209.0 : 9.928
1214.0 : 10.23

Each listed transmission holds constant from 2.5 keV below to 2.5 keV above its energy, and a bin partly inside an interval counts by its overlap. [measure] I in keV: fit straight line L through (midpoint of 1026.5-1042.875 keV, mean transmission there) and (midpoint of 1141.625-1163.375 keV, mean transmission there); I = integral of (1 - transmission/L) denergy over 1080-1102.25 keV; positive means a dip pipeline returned 0.5 keV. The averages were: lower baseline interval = 10.2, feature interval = 9.57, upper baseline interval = 9.37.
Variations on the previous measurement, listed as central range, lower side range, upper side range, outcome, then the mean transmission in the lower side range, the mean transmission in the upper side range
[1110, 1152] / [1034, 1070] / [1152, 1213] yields -1.8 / 10.2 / 8.9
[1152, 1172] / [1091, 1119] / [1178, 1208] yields 4.8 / 9.67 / 10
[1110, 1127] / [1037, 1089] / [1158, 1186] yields -1.6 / 9.9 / 7.58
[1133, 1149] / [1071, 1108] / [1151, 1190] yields -2.8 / 9.54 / 8.18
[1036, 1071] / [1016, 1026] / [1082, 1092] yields -2.3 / 9.66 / 9.42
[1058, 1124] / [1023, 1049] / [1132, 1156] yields 3.1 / 10.2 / 10.1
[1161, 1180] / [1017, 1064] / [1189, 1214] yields 6.4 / 10.1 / 10.2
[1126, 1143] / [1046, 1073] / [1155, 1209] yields -1.1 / 9.93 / 8.78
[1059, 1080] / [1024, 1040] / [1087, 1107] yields 0.3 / 10.1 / 9.63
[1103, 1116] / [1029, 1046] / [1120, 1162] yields 0.0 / 10.3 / 9.59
